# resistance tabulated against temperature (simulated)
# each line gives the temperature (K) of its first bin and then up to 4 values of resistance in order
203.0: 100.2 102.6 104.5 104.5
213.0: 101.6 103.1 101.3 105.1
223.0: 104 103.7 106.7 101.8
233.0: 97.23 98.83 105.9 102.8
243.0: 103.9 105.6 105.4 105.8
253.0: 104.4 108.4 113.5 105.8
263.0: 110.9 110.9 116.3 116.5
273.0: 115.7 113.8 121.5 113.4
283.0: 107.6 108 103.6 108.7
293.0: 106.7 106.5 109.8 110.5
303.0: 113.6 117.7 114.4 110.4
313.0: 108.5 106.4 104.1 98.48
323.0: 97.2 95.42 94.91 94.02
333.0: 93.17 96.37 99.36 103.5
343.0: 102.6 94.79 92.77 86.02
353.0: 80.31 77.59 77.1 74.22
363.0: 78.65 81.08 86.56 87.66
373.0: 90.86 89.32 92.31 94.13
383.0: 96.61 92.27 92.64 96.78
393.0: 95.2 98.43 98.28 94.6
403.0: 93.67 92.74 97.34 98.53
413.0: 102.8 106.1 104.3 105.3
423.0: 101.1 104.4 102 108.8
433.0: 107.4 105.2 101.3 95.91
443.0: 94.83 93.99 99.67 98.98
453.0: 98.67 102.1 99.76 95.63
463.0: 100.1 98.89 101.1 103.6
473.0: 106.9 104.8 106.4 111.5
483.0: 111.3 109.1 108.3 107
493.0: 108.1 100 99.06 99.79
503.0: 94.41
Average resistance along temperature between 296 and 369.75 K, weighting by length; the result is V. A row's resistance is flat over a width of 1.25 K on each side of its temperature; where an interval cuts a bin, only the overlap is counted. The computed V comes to 96.6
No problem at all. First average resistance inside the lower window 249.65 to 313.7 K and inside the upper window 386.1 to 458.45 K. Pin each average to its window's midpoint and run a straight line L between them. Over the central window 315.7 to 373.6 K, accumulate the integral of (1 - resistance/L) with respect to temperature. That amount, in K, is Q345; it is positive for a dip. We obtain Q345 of 8.16 K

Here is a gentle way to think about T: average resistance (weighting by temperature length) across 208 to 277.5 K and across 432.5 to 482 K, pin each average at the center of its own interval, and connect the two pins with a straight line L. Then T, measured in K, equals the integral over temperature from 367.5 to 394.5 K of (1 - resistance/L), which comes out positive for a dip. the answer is 2.81 K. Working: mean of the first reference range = 107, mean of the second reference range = 101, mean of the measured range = 92.4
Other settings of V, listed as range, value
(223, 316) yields 109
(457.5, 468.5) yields 98.9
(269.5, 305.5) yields 111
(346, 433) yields 93.5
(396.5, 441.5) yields 101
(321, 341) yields 96.6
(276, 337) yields 106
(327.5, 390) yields 90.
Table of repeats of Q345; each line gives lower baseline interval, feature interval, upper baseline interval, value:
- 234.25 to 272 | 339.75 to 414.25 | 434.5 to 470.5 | 8.1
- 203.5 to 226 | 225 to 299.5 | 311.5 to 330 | -4.4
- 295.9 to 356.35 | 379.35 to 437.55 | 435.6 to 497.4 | 1.2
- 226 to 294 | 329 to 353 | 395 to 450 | 2.1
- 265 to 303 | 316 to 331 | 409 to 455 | 1.5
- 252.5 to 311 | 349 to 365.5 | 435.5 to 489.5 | 4.3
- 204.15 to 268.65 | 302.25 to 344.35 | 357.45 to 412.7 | -2.5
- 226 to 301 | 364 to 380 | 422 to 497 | 2.6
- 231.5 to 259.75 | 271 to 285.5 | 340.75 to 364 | -2.2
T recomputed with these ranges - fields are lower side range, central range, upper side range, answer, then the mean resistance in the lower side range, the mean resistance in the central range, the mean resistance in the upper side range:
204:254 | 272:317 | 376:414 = -4.7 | 103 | 111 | 95.6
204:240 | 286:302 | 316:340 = -1.4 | 103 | 108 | 97.5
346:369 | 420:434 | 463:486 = -1.3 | 82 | 105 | 106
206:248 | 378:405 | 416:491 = 2.1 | 103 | 95.1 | 103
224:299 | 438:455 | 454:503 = 1.1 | 108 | 97.5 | 104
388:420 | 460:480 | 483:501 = 0.1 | 98.2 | 103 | 105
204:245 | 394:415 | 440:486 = 1.0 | 103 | 97.4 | 102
